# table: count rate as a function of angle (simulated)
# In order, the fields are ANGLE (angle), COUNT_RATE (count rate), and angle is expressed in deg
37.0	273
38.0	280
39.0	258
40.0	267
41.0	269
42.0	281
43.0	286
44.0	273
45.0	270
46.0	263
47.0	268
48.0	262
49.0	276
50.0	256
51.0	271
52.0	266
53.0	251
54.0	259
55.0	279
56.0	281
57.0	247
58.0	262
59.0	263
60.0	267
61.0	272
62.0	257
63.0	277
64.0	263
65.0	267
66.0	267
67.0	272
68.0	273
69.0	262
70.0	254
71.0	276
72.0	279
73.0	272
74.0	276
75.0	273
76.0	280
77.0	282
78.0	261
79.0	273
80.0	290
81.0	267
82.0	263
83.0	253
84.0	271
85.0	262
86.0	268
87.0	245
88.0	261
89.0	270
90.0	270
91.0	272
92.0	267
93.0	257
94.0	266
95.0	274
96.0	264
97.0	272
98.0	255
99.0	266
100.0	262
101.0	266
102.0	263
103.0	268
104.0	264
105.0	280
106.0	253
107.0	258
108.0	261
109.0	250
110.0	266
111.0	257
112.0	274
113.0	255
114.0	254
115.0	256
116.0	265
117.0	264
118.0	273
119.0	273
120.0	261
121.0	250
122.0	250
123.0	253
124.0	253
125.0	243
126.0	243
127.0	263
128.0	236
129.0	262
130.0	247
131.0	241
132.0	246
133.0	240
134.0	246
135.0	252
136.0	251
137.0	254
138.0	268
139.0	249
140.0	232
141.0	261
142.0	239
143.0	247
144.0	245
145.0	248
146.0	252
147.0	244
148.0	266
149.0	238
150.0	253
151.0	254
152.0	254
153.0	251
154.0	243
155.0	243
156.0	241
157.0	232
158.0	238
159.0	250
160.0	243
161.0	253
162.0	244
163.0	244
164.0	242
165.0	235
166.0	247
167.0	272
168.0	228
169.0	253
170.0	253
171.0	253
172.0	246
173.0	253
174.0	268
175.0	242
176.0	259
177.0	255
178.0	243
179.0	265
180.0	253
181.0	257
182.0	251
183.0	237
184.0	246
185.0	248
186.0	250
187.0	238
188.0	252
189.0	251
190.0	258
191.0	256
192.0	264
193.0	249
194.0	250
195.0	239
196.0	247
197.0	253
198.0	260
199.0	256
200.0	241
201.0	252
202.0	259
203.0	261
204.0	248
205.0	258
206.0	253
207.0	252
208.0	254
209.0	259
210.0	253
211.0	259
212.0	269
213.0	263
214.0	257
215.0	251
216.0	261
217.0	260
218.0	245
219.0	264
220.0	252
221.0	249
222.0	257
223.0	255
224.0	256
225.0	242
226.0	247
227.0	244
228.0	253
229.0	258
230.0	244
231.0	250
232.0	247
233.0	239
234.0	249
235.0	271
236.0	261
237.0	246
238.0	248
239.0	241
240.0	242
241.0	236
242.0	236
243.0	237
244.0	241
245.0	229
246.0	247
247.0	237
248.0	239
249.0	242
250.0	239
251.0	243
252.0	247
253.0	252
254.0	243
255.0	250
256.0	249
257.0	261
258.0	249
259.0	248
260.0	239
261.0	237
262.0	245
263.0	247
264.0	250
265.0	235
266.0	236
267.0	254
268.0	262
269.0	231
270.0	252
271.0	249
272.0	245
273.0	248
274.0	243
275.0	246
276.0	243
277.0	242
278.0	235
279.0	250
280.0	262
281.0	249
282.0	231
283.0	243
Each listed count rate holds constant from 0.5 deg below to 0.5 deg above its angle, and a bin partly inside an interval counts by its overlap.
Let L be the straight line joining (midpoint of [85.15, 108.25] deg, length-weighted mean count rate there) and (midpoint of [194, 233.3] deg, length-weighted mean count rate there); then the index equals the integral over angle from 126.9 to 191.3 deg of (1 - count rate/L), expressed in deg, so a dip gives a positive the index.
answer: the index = 2.4 deg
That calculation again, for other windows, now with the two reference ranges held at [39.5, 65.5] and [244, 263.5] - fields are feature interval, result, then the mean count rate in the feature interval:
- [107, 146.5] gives 0.8 deg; 253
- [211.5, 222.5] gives -0.4 deg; 257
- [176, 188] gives 0.1 deg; 250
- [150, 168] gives 0.7 deg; 246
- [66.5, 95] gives -0.5 deg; 268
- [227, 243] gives -0.1 deg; 248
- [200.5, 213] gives -0.4 deg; 257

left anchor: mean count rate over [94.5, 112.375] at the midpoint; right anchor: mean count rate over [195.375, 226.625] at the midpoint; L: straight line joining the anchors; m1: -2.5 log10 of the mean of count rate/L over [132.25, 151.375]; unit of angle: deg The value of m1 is 0.05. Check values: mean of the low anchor 264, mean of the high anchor 255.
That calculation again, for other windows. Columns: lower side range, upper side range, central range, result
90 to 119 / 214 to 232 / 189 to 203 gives 0.009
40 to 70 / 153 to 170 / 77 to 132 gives -0.019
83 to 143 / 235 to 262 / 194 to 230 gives -0.024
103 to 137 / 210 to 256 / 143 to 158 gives 0.030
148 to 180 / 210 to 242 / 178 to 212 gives -0.010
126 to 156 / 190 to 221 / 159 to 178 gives 0.009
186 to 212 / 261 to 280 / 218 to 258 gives 0.007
